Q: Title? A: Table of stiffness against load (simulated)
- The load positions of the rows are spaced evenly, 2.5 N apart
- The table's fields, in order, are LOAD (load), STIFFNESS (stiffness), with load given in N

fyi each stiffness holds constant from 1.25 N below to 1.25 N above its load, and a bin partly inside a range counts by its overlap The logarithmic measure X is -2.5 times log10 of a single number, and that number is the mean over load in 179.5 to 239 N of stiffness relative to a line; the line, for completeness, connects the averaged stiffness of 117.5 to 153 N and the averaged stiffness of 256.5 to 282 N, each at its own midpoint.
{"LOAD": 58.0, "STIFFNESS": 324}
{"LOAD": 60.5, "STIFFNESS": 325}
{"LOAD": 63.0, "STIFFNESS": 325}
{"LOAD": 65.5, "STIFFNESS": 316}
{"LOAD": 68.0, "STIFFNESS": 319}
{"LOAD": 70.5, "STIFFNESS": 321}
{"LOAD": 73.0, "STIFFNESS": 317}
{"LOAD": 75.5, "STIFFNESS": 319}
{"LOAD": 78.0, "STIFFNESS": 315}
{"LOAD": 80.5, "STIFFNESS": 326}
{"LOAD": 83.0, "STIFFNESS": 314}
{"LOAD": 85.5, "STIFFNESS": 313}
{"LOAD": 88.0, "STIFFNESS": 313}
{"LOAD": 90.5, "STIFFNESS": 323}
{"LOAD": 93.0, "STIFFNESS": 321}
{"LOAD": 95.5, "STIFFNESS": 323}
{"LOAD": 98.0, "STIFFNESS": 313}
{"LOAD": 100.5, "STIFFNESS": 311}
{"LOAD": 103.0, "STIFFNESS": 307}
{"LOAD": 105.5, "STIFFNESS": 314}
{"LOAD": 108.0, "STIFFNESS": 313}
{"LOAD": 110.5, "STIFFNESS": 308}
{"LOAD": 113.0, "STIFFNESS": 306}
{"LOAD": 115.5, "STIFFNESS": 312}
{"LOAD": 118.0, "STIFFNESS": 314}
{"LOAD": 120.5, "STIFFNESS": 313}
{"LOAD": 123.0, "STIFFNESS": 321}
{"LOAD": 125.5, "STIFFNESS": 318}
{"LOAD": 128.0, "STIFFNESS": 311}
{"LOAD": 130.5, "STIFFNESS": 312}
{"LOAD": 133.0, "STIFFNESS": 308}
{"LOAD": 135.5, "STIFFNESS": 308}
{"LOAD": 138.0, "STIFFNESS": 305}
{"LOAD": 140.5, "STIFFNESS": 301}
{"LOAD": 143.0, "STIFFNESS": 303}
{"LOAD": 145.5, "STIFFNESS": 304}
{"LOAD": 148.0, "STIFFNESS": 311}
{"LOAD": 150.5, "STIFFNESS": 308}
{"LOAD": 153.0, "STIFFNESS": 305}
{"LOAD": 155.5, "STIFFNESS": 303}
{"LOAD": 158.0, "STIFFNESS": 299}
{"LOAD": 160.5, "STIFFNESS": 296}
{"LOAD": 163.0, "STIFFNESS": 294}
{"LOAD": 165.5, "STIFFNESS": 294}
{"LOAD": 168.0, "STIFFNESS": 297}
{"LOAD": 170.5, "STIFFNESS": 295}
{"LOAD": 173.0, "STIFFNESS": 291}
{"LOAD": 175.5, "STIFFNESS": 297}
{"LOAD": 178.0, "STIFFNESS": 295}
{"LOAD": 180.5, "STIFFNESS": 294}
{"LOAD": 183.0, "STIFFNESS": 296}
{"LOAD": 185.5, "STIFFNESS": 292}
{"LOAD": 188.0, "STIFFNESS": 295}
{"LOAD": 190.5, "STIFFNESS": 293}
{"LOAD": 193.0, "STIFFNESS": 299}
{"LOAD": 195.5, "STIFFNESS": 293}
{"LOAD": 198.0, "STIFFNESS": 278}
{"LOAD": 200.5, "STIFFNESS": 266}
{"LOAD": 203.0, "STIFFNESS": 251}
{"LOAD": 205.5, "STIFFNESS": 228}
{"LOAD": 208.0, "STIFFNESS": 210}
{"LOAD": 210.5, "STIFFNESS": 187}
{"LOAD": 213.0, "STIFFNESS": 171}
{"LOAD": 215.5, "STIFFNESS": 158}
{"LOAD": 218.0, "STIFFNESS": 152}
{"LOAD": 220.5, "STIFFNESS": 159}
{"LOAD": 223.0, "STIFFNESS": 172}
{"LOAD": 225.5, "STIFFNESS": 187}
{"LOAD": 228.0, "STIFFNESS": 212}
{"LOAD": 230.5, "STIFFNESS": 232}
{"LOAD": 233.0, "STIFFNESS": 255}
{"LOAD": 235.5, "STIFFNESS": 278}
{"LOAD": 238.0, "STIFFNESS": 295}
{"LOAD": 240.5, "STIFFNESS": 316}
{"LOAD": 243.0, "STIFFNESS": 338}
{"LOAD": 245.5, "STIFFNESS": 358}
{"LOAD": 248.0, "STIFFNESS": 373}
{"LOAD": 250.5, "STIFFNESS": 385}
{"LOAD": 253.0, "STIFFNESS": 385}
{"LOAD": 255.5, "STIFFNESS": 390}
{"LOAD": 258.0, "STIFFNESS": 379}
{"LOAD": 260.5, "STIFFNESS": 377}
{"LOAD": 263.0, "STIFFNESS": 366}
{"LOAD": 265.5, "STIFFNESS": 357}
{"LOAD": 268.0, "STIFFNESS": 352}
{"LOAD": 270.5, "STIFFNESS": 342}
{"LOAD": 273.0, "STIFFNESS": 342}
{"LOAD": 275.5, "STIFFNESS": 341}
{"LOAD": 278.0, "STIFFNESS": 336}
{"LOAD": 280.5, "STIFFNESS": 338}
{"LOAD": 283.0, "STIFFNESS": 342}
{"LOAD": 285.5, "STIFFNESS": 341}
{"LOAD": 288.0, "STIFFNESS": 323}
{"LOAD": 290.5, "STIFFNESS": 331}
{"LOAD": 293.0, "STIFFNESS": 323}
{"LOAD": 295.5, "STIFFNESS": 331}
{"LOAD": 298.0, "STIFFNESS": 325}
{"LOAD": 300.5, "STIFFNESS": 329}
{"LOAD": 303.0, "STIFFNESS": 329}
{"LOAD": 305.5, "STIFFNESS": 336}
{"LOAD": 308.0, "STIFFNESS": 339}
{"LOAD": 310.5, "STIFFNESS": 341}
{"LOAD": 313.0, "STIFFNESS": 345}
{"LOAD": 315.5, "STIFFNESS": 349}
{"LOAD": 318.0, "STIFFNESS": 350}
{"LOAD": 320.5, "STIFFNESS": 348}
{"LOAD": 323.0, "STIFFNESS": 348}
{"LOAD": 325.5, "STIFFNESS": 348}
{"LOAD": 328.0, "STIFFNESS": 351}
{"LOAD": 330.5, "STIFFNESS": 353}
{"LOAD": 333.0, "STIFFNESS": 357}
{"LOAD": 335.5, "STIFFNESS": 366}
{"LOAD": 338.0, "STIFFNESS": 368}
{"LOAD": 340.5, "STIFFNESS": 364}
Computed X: 0.359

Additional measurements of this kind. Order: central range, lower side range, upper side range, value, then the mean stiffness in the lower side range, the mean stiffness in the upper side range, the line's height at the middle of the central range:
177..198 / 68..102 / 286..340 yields 0.12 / 318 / 343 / 329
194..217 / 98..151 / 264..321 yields 0.39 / 310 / 339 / 324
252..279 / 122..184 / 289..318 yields -0.11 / 303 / 335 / 327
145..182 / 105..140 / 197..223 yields -0.15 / 311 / 204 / 261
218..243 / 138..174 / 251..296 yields 0.38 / 300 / 351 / 332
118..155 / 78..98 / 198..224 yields -0.14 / 318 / 200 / 272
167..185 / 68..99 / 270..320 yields 0.11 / 318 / 337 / 326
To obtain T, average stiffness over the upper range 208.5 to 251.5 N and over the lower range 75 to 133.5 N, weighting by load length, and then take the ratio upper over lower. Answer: 0.8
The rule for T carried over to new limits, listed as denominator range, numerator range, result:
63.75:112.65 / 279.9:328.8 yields 1.07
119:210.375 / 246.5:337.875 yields 1.19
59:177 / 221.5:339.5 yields 1.07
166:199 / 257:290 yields 1.19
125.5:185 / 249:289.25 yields 1.18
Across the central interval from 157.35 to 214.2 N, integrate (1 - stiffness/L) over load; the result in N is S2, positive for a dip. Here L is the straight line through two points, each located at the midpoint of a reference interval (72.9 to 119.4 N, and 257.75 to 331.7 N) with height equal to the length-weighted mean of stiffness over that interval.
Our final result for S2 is 9.23 N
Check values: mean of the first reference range 315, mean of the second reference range 343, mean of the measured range 274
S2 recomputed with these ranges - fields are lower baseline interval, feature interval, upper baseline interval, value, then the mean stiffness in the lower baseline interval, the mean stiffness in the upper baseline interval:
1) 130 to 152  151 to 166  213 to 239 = -0.69 N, 306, 207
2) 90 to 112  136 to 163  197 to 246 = -2.07 N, 314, 233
